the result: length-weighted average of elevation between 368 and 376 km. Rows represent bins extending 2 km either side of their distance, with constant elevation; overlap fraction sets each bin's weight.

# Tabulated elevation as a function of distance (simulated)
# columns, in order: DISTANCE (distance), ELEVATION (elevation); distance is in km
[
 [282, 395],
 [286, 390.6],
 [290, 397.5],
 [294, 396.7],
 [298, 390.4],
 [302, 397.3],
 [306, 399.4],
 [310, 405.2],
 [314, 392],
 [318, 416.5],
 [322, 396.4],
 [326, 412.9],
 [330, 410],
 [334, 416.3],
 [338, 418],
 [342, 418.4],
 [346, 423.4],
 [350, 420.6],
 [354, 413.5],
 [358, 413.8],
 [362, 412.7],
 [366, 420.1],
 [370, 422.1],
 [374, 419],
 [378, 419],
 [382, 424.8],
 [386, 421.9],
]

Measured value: 421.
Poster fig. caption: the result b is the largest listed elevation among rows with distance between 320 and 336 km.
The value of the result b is 416.3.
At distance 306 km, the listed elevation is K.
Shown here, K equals 399.4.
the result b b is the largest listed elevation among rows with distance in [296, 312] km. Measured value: 405.2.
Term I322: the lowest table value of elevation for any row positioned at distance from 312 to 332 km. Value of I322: 392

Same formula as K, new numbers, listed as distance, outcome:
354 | 413.5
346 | 423.4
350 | 420.6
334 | 416.3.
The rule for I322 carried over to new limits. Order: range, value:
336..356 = 413.5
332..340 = 416.3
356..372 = 412.7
